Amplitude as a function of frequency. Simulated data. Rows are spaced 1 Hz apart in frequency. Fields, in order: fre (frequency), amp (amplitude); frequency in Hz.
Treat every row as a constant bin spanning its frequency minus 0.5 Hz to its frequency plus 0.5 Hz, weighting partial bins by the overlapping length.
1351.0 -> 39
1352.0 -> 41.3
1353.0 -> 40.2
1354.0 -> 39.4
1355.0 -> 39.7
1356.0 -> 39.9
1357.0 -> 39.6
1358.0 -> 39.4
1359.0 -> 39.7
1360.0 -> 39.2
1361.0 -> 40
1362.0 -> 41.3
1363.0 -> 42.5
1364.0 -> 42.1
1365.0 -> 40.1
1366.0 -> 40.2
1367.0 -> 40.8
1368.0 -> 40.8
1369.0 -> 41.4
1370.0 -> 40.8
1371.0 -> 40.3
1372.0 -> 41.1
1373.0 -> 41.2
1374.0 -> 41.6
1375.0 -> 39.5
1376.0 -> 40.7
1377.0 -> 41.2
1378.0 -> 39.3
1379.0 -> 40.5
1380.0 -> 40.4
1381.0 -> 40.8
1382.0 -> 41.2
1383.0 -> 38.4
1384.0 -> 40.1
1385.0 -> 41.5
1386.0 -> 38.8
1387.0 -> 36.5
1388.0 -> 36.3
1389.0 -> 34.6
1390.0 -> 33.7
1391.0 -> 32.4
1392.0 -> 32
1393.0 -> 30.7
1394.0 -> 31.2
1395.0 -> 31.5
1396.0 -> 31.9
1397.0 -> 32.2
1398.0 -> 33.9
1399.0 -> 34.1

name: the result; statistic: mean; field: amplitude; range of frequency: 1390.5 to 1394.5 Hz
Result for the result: 31.6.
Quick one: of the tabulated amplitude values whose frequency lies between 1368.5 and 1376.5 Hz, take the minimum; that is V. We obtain 39.5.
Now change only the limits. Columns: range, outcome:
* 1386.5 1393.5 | 30.7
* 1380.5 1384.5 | 38.4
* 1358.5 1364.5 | 39.2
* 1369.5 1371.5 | 40.3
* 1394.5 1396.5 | 31.5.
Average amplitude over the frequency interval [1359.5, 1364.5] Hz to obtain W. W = 41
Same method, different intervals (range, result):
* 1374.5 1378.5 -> 40.2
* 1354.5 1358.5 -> 39.6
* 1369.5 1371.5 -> 40.5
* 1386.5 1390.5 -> 35.3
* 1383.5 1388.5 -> 38.6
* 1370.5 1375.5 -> 40.7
